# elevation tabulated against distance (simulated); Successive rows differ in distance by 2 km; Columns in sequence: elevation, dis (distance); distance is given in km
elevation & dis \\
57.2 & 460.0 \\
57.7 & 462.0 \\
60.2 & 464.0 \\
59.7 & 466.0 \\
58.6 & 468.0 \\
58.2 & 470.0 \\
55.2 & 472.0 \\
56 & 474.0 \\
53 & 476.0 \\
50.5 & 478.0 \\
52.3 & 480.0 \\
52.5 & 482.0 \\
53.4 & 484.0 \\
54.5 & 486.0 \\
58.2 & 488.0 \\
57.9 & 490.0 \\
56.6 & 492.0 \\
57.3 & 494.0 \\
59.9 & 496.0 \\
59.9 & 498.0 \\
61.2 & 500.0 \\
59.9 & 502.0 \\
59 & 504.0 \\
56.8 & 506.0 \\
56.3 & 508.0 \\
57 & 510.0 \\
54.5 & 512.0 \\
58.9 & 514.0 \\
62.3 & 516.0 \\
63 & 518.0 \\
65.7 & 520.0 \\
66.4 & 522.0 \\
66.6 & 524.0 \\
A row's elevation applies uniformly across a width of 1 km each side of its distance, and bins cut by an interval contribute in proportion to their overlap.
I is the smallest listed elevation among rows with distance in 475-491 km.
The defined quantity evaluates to 50.5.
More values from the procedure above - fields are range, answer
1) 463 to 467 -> 59.7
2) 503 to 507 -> 56.8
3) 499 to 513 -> 54.5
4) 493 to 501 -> 57.3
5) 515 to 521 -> 62.3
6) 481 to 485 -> 52.5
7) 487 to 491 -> 57.9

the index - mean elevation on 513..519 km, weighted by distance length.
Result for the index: 61.4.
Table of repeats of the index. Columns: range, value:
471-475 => 55.6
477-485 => 52.2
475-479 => 51.8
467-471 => 58.4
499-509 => 58.6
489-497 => 57.9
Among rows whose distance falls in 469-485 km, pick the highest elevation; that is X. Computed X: 58.2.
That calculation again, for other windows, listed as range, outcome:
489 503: 61.2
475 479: 53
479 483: 52.5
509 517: 62.3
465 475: 59.7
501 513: 59.9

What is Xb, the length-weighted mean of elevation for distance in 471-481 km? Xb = 53.4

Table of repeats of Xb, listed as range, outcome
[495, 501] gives 60.3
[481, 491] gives 55.3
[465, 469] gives 59.2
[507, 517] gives 57.8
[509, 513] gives 55.8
